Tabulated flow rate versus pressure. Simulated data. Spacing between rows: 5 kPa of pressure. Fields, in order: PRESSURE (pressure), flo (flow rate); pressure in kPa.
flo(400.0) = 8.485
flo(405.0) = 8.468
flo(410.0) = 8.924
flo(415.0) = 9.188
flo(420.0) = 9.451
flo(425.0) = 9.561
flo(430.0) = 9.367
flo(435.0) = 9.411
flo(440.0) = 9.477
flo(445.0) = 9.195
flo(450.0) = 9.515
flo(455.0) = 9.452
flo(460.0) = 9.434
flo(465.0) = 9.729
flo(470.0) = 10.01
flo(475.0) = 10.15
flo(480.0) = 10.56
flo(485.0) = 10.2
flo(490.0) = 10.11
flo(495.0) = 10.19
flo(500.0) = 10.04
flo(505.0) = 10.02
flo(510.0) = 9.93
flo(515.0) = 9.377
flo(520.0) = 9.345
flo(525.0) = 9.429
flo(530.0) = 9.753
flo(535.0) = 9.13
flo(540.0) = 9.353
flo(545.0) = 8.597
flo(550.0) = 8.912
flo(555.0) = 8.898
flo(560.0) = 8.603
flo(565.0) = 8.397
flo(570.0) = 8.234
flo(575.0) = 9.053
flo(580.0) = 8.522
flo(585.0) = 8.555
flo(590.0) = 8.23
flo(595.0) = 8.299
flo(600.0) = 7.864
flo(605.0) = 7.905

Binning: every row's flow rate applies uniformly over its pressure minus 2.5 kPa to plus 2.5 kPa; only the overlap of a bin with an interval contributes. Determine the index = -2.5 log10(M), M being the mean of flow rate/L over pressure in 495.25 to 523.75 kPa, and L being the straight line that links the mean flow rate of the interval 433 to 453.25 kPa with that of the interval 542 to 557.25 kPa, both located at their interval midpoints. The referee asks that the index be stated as -0.084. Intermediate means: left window 9.4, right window 8.82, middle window 9.76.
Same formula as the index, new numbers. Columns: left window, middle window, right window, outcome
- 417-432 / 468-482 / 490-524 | -0.061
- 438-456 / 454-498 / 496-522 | -0.047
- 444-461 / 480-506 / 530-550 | -0.100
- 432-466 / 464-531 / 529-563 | -0.080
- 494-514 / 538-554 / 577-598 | 0.030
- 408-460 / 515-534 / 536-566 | -0.060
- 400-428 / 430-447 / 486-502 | 0.002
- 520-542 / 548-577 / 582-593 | 0.021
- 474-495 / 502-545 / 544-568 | -0.011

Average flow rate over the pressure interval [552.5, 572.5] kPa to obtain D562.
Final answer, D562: 8.53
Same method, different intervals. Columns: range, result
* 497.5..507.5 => 10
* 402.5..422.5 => 9.01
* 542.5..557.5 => 8.8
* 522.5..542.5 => 9.42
